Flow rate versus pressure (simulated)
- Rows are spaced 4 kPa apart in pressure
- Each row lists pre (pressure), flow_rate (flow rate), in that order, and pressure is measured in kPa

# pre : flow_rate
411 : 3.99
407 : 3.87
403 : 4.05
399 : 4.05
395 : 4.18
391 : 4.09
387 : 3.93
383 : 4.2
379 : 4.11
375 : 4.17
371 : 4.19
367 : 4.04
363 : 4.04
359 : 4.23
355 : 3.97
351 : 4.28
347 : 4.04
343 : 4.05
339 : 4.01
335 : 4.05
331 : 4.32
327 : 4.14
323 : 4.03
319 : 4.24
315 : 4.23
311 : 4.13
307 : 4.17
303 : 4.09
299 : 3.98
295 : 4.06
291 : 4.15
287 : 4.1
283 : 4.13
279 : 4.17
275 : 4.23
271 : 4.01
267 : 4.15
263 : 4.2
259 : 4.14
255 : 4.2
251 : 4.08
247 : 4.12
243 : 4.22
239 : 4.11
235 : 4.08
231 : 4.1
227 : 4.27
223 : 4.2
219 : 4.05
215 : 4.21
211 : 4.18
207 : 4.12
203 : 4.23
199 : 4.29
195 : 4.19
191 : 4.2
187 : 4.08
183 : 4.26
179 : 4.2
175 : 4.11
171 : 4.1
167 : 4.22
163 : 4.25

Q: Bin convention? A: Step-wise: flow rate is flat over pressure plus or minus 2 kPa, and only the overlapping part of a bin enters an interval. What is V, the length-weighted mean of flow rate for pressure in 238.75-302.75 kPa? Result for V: 4.13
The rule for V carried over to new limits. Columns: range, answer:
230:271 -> 4.13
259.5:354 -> 4.13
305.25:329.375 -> 4.16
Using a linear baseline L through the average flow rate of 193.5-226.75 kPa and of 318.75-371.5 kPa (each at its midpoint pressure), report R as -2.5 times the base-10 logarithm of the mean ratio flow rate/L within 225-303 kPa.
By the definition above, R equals 0.01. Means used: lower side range 4.19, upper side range 4.11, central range 4.13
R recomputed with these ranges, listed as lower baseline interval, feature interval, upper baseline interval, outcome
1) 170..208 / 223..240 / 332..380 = 0.003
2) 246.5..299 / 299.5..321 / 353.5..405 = -0.011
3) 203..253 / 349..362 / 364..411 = -0.016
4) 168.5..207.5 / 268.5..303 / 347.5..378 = 0.012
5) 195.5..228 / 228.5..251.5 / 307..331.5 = 0.016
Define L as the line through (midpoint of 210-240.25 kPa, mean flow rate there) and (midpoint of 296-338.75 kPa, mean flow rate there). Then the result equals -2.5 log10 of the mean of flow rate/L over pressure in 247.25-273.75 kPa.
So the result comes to 0.00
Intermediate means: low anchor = 4.15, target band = 4.13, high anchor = 4.13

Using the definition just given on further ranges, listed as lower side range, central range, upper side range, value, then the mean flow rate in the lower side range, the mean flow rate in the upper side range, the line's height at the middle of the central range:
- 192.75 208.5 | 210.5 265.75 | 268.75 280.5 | 0.00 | 4.21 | 4.14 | 4.17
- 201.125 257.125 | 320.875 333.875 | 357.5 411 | -0.01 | 4.15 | 4.08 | 4.11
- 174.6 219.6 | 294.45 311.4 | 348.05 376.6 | 0.02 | 4.18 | 4.13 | 4.15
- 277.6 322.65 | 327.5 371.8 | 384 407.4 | -0.01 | 4.13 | 4.05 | 4.09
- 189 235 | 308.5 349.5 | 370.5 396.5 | 0.00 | 4.18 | 4.12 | 4.14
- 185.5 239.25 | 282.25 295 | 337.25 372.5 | 0.00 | 4.17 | 4.09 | 4.13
